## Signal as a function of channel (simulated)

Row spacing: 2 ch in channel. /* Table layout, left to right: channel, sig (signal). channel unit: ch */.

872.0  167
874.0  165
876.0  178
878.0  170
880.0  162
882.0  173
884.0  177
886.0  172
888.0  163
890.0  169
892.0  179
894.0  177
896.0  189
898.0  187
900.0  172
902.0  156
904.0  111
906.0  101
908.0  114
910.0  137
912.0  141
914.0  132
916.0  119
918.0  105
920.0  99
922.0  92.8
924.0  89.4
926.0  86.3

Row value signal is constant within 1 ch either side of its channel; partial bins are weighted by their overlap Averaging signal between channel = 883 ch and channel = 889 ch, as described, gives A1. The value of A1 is 171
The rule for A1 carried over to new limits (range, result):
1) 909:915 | 137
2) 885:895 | 172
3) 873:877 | 172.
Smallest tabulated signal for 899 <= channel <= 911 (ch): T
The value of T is 101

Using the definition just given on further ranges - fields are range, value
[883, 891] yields 163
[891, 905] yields 111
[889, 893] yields 169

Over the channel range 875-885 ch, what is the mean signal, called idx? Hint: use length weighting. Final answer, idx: 172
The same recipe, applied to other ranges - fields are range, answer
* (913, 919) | 119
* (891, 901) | 181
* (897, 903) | 172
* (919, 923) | 95.9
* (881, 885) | 175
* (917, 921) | 102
